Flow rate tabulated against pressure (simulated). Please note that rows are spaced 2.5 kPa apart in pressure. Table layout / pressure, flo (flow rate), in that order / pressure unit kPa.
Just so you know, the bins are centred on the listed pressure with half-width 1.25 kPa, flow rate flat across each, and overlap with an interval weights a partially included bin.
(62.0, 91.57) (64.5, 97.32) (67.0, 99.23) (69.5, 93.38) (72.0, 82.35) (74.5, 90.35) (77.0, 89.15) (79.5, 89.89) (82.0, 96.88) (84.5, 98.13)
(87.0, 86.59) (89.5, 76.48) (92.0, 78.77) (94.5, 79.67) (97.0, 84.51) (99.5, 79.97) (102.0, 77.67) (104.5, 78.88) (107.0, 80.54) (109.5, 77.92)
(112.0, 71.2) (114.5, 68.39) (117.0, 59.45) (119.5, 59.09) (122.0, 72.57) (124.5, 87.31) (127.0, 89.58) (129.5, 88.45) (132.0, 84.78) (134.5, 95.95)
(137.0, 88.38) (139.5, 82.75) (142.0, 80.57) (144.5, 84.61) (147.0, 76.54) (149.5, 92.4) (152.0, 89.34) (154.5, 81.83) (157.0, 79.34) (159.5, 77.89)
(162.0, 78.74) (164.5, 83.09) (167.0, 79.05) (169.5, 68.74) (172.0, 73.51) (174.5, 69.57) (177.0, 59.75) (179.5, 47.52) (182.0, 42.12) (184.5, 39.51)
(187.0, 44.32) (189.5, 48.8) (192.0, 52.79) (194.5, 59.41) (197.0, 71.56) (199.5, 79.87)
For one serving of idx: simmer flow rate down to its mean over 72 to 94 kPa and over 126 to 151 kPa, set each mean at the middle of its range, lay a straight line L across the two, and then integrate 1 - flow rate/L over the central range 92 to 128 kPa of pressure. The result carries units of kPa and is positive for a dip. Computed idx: 4.5 kPa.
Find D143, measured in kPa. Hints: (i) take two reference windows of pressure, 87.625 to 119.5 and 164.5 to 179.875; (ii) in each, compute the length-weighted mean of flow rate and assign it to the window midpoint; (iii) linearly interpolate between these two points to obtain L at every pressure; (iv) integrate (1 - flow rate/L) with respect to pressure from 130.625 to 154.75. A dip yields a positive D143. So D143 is -4.8 kPa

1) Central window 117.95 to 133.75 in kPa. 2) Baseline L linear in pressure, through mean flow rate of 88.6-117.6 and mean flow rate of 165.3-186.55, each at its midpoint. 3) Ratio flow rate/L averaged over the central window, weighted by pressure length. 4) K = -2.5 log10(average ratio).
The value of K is -0.133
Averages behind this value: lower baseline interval 76.5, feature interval 80.4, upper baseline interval 59.9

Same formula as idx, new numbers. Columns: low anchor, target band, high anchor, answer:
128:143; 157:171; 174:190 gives -3.0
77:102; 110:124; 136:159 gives 2.8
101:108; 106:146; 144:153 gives 1.4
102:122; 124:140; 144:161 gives -2.4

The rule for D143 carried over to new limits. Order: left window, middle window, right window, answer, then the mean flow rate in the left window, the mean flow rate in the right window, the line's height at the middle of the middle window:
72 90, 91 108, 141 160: 1.53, 89.7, 83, 87.9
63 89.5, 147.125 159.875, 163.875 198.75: -2.92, 91.6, 59.9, 68.2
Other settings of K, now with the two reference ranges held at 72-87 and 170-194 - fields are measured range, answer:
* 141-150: -0.228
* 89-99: 0.078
